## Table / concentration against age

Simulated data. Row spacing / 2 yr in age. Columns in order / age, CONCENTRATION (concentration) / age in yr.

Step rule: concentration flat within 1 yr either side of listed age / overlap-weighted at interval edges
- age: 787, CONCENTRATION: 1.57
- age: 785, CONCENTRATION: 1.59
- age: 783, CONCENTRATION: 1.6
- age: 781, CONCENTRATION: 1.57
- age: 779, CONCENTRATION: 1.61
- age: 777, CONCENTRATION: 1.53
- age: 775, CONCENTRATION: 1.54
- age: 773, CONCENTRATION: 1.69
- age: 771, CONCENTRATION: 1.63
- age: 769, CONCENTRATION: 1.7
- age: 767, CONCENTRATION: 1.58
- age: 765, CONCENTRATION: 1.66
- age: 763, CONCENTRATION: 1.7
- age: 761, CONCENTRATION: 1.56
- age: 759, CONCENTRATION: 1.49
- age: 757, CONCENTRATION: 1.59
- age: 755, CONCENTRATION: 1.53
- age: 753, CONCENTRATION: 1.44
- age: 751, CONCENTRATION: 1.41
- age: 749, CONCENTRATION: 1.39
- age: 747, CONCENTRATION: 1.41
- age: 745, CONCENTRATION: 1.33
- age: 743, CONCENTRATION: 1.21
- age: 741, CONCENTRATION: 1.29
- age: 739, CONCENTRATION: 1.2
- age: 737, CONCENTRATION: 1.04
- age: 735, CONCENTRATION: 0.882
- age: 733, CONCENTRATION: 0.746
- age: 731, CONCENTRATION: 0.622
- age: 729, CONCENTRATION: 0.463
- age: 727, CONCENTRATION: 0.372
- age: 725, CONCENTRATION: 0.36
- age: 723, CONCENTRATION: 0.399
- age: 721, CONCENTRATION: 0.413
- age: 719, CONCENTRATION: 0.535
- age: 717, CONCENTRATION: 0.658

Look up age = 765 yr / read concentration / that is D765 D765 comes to 1.66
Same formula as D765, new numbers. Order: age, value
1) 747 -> 1.41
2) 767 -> 1.58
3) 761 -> 1.56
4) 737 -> 1.04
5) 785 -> 1.59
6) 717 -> 0.658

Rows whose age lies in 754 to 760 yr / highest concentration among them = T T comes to 1.59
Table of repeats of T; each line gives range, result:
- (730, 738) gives 1.04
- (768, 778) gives 1.7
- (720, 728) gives 0.413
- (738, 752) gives 1.41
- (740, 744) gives 1.29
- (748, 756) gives 1.53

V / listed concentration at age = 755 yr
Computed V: 1.53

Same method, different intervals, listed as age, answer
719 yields 0.535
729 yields 0.463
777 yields 1.53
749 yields 1.39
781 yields 1.57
